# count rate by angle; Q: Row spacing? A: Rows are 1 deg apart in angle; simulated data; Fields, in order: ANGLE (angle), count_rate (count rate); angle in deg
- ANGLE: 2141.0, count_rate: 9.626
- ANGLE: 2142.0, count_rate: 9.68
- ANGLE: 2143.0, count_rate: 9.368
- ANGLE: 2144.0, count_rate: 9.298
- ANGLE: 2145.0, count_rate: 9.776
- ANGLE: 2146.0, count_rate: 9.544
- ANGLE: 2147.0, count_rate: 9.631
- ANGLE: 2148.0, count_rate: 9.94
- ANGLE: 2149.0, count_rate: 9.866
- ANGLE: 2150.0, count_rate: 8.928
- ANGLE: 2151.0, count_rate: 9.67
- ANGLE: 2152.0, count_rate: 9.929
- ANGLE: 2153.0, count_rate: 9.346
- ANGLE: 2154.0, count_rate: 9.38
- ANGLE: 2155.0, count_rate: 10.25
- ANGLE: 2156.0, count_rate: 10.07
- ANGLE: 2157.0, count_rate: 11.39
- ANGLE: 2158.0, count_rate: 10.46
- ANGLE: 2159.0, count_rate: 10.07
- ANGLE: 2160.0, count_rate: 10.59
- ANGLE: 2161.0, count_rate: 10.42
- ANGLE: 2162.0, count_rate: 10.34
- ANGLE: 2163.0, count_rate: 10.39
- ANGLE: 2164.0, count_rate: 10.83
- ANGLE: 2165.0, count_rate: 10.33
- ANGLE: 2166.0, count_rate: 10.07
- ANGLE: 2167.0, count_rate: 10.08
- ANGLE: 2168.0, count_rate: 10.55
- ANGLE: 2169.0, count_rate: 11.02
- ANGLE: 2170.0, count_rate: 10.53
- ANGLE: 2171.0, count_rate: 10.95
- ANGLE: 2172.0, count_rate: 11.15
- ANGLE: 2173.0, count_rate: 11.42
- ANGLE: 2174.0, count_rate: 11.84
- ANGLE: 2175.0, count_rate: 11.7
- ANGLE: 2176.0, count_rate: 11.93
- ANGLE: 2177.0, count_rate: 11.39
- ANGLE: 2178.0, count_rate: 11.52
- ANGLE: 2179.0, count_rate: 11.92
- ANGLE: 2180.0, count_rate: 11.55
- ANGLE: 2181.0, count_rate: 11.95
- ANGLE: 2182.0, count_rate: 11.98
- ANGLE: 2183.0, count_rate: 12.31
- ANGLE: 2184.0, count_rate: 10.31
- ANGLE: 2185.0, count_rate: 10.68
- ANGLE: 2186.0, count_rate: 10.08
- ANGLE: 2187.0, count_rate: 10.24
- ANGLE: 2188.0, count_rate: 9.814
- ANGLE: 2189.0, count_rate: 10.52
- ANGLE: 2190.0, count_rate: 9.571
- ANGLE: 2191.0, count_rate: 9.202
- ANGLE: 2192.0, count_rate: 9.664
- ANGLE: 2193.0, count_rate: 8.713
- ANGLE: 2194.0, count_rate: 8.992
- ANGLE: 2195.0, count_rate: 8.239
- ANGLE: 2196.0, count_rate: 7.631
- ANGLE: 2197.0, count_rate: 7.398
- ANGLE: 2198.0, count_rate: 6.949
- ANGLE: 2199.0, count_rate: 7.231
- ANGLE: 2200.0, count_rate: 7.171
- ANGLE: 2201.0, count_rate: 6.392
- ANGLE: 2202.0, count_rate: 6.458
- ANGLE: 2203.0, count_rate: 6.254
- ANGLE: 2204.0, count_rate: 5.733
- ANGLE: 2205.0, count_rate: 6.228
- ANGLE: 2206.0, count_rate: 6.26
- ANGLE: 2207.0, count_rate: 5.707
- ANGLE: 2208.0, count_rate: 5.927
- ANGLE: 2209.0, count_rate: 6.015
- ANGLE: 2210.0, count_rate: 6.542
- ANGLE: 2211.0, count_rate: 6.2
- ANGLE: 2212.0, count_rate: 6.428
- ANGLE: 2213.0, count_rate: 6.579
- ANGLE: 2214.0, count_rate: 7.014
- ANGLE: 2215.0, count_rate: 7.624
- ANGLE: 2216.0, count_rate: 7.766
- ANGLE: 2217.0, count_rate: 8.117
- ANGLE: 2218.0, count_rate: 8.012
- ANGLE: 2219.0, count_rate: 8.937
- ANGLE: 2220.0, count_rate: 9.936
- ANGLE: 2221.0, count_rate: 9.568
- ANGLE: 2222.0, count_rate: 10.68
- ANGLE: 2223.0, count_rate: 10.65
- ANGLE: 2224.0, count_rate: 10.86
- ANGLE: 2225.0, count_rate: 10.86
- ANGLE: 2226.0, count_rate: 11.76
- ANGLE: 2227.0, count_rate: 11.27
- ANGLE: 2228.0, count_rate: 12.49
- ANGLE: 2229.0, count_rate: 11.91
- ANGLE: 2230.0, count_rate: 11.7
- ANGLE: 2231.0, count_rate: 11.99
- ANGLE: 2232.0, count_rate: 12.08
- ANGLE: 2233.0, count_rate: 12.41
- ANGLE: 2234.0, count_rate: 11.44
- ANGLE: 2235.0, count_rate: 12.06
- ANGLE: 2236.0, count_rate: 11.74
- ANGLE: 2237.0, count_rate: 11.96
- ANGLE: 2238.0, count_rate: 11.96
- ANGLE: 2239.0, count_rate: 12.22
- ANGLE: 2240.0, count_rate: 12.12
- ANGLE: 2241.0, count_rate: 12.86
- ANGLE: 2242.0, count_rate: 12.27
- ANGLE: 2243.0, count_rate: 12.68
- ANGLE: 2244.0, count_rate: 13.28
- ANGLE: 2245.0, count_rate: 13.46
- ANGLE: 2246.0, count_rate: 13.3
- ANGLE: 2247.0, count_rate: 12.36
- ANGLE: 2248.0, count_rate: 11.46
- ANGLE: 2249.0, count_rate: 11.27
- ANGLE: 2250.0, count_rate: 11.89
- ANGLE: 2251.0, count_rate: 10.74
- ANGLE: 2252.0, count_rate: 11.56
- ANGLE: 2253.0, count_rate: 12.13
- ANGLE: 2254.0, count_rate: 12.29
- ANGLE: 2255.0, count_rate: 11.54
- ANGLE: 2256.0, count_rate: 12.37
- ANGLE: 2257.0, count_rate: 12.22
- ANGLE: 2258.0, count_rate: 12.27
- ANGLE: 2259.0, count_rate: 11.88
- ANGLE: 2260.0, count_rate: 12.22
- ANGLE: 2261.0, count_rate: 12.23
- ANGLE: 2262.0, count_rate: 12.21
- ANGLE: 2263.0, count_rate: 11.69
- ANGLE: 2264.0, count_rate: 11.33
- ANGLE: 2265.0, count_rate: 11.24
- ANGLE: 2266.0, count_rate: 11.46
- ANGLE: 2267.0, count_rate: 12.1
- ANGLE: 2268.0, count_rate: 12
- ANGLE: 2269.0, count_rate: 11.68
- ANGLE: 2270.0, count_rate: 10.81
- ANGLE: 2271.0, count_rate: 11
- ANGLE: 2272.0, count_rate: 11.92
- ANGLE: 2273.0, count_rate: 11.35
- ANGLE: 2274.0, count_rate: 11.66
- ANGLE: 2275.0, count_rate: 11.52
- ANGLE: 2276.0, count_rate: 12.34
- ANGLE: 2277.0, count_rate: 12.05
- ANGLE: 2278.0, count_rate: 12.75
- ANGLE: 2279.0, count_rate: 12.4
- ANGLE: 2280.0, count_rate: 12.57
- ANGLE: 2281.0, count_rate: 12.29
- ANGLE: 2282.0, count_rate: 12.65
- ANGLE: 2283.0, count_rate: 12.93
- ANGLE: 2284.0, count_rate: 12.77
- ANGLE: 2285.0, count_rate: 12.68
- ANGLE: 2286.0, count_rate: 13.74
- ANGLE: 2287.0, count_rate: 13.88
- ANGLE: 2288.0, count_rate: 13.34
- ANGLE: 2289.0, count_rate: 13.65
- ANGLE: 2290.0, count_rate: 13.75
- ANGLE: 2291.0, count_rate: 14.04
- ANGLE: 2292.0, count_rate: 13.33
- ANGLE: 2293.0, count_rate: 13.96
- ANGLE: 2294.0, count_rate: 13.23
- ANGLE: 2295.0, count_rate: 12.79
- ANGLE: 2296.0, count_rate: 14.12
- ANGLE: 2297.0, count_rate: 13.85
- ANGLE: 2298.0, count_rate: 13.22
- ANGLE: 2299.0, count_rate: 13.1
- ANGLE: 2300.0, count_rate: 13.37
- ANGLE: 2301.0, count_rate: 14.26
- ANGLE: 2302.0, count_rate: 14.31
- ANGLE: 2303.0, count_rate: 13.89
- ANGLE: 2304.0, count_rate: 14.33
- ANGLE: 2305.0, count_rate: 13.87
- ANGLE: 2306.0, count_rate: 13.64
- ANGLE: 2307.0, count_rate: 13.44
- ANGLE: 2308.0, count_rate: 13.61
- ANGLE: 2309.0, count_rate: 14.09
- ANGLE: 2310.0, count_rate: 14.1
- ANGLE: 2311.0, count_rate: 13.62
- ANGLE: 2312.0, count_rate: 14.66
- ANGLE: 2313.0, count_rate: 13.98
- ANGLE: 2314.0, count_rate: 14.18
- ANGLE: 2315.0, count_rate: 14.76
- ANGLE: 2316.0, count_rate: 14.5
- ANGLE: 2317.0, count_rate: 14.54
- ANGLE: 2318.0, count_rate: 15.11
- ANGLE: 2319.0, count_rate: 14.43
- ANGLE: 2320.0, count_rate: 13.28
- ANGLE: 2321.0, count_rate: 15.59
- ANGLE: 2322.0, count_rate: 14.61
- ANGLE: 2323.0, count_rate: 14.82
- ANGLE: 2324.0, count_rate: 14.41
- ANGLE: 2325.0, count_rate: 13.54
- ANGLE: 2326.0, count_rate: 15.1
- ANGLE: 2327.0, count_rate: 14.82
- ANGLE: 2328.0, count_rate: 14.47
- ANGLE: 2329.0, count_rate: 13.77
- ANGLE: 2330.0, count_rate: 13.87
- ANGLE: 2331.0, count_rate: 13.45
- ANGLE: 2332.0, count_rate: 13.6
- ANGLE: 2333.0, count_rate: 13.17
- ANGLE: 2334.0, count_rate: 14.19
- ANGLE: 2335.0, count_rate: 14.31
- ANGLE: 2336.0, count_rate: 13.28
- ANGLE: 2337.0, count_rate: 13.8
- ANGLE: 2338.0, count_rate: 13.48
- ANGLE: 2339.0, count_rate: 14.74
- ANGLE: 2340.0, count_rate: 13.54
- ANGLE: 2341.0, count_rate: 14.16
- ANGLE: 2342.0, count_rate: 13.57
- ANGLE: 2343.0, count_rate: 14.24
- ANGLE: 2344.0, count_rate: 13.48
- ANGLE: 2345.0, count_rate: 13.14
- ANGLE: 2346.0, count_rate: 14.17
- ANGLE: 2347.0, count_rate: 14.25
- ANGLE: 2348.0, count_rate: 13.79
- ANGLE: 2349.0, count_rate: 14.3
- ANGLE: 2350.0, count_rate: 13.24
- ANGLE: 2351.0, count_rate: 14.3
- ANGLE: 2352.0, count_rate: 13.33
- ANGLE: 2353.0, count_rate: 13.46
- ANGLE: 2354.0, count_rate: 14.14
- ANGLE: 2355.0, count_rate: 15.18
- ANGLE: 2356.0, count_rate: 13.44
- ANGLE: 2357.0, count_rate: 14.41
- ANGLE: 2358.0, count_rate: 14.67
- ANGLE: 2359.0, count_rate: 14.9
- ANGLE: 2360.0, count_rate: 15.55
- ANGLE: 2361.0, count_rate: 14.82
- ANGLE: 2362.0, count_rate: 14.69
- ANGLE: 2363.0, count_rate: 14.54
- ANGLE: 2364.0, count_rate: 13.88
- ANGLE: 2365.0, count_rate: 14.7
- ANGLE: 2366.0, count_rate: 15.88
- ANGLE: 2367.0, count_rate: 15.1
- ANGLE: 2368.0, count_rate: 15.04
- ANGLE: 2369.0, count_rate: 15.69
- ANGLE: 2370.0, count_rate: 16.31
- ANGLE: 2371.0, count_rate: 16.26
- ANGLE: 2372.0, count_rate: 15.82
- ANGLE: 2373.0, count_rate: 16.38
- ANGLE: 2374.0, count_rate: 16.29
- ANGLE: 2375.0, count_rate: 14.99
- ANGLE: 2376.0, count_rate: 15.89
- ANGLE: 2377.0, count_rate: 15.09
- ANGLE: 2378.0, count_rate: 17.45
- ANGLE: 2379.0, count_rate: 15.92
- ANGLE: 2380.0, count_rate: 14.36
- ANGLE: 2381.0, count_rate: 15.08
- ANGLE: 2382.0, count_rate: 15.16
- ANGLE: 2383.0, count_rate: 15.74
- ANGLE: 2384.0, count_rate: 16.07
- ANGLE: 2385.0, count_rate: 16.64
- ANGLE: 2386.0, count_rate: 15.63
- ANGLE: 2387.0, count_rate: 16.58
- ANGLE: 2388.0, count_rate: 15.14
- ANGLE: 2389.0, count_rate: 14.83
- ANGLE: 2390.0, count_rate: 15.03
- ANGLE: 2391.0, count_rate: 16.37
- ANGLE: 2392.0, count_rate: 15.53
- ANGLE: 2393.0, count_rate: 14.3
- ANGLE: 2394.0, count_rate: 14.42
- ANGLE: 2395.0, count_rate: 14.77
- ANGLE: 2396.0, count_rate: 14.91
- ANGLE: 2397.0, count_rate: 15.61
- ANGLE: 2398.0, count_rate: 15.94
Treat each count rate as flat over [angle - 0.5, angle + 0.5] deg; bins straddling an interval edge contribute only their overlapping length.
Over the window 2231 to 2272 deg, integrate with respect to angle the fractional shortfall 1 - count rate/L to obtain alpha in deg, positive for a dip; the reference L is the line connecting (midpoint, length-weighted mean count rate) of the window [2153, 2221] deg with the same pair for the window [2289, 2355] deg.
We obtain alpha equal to -1.8 deg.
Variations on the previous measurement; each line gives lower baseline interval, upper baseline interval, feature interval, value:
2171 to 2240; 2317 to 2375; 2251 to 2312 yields -2.6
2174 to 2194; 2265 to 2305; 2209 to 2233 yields 4.3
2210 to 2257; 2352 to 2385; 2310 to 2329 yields -1.1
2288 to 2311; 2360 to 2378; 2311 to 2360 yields 1.5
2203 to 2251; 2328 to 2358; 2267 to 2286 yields -0.7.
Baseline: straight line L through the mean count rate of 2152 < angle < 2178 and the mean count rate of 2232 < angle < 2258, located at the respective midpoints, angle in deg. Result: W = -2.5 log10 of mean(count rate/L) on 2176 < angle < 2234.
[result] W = 0.23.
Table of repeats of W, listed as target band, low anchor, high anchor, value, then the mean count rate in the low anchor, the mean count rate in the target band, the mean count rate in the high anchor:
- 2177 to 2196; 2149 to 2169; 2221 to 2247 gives 0.047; 10.2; 10.4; 12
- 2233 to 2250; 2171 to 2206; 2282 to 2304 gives -0.066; 9.51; 12.3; 13.5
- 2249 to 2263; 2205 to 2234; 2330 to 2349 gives -0.135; 9.11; 11.9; 13.8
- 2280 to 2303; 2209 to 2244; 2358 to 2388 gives -0.064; 10.4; 13.4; 15.5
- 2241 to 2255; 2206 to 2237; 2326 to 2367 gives -0.169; 9.46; 12.2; 14.1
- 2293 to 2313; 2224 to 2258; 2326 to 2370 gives -0.037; 12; 13.8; 14.2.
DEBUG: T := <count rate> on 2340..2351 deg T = 13.8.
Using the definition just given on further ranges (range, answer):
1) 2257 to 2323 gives 13.1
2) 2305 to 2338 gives 14.1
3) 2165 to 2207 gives 9.56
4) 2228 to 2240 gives 12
